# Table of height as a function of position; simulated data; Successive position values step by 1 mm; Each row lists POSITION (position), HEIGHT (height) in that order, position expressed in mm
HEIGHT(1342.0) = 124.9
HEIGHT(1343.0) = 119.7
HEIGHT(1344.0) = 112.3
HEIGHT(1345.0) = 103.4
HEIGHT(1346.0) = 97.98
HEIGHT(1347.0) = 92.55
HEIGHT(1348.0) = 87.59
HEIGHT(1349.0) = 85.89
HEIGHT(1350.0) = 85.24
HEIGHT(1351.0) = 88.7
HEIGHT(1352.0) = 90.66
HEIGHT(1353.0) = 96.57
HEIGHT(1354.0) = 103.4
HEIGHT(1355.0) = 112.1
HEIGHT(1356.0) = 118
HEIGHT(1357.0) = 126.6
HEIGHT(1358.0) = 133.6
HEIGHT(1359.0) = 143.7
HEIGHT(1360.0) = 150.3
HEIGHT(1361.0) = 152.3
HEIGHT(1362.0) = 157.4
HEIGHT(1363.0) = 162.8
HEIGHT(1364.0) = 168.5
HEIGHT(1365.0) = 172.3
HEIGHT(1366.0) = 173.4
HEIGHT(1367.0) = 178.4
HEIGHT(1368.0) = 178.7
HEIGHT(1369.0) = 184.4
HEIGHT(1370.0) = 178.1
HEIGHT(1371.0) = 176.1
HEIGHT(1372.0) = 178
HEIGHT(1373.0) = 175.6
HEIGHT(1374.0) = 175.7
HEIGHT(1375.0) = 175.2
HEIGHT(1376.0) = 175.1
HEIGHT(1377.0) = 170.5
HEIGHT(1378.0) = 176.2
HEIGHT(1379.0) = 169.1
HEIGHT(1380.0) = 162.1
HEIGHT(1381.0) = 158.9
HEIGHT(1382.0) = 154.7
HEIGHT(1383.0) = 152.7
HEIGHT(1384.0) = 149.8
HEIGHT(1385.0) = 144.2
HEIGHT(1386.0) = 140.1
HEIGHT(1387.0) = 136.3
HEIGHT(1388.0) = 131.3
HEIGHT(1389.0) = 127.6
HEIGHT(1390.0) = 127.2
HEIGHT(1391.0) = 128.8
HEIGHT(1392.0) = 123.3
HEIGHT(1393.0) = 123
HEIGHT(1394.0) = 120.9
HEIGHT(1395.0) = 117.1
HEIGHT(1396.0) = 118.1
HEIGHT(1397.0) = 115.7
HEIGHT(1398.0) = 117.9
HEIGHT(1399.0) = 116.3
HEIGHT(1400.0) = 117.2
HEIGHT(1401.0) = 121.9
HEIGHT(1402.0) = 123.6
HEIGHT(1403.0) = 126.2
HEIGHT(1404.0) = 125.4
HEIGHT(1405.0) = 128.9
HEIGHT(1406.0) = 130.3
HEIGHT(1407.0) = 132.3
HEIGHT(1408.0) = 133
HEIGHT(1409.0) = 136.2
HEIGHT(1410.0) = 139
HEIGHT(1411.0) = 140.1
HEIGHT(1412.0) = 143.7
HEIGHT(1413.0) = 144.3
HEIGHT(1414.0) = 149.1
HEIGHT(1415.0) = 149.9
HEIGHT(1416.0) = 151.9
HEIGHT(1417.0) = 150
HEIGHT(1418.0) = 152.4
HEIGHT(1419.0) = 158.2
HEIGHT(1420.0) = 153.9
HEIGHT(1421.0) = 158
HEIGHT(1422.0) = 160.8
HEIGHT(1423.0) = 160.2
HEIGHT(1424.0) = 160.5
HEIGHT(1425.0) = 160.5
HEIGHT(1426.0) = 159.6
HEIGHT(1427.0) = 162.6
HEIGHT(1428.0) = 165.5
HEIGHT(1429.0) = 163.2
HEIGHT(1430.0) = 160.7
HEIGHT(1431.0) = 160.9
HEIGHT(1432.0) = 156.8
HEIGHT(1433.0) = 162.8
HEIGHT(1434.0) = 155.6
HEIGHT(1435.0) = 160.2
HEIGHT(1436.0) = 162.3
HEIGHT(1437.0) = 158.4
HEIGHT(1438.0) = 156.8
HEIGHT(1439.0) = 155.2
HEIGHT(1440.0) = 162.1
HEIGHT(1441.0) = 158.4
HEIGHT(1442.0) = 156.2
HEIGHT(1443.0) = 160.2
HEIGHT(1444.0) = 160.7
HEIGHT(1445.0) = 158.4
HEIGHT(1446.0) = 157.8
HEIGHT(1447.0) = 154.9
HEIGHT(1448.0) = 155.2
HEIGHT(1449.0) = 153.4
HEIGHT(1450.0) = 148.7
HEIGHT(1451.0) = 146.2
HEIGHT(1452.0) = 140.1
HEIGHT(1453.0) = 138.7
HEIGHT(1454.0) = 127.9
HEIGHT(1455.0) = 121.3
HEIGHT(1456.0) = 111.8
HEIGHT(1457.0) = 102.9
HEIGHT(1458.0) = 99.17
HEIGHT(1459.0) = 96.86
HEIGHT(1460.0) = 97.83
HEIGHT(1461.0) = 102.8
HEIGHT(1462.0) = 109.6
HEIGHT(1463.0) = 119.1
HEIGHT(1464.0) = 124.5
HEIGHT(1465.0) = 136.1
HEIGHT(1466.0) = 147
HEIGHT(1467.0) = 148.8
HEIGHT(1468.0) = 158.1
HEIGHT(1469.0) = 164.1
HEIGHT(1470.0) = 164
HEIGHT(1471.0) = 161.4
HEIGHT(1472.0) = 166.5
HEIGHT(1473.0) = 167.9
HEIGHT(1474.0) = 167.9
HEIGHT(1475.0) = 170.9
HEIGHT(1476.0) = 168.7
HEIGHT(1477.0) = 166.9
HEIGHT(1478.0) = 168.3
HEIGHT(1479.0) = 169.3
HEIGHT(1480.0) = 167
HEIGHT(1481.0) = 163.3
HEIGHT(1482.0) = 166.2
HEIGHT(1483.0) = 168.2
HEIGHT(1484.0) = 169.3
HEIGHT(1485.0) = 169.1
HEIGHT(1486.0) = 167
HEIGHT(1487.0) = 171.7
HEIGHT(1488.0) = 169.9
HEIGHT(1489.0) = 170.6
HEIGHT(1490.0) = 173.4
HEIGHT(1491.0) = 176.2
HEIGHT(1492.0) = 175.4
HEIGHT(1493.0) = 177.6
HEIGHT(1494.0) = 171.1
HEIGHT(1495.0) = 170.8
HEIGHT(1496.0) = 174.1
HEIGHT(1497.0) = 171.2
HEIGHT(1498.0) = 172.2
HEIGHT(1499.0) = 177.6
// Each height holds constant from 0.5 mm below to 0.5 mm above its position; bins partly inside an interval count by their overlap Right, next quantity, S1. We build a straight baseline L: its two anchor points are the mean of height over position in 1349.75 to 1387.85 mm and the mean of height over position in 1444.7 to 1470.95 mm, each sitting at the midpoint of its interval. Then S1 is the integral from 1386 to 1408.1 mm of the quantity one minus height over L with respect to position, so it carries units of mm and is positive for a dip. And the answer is 3.2 mm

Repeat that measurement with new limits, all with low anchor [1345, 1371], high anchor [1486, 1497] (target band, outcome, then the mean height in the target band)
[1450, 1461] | 2.9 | 119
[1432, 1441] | -0.2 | 159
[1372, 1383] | -2.4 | 169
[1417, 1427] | -0.4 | 158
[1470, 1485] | 0.1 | 167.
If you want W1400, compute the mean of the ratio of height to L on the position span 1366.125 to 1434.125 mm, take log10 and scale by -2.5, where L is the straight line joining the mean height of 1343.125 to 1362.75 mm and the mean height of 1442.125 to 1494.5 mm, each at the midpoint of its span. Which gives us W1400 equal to -0.16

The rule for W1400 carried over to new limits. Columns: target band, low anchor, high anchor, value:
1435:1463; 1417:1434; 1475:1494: 0.17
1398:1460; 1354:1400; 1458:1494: 0.05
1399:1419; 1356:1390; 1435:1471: 0.11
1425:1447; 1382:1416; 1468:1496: -0.08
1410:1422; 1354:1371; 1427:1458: 0.01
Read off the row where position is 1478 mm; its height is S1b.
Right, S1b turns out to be 168.3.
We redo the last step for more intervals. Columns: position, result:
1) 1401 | 121.9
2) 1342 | 124.9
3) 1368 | 178.7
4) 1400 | 117.2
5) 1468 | 158.1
